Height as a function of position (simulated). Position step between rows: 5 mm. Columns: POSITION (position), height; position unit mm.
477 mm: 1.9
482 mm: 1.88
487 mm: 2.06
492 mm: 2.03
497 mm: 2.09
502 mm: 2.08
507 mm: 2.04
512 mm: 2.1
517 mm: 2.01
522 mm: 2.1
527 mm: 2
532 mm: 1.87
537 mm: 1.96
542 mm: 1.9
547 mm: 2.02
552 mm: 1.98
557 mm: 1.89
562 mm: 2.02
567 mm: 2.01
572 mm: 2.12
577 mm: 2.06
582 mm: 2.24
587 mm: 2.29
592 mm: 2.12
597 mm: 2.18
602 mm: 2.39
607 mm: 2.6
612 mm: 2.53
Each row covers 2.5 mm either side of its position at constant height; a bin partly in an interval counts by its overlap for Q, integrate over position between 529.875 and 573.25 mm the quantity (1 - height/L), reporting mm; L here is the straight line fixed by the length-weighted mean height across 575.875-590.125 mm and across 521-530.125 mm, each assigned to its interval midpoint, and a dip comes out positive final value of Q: 2.9 mm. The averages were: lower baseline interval 2.03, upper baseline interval 2.21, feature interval 1.97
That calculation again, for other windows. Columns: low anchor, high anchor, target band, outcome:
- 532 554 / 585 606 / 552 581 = 0.9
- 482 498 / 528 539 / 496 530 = -1.4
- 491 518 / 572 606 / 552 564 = 1.1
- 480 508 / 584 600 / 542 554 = 0.8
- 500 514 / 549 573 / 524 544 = 1.0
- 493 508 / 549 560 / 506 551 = 0.1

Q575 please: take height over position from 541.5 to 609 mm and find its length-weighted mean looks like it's 2.13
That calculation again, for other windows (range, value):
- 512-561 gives 1.98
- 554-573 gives 2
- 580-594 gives 2.22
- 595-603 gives 2.27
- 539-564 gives 1.96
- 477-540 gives 2.01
